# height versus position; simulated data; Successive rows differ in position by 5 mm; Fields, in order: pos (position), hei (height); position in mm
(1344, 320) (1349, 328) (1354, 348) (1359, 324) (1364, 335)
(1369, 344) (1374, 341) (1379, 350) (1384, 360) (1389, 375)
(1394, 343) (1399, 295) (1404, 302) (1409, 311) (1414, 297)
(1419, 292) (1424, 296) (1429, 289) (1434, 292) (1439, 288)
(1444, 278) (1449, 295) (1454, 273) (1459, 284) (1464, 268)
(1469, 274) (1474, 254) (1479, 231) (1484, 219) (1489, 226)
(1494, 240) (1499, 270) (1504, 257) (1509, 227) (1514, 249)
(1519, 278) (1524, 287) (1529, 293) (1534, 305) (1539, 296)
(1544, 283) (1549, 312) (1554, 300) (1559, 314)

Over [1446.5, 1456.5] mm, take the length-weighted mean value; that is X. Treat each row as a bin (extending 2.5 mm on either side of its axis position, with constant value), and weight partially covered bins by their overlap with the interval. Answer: 284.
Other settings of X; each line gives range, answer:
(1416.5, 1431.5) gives 292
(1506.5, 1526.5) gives 260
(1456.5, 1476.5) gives 270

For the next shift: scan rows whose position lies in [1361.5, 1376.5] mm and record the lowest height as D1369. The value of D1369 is 335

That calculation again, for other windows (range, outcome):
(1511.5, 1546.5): 249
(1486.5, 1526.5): 226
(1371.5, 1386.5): 341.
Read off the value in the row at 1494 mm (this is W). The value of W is 240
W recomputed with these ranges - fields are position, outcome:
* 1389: 375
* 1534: 305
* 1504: 257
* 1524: 287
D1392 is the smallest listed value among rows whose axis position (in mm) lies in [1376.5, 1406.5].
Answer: 295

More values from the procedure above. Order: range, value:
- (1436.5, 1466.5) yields 268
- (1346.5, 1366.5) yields 324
